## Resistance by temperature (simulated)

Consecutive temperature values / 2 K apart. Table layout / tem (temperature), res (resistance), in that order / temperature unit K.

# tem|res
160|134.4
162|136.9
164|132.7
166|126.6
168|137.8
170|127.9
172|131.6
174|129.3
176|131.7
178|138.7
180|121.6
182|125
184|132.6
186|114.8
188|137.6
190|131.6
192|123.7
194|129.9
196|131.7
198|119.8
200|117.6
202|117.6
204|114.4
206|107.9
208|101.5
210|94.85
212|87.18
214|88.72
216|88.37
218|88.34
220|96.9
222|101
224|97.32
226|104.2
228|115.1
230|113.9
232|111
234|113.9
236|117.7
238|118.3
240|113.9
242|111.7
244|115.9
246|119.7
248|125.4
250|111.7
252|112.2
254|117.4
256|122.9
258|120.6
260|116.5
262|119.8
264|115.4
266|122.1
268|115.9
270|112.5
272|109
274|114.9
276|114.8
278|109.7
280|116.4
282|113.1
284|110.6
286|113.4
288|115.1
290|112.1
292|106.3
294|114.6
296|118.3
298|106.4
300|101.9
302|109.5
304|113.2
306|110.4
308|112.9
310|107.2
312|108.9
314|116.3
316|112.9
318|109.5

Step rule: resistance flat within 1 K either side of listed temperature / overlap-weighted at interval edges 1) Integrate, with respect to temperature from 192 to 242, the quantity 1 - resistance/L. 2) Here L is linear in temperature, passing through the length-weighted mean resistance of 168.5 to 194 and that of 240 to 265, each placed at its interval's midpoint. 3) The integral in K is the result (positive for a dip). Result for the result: 6.0 K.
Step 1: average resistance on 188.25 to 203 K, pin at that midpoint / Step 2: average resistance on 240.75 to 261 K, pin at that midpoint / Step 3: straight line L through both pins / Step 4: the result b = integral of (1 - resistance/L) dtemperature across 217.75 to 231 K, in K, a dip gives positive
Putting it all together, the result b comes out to 1.96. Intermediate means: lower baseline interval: 125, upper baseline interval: 117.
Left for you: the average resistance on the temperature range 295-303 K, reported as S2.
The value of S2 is 109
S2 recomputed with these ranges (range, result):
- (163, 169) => 132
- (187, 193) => 131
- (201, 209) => 110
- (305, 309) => 112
